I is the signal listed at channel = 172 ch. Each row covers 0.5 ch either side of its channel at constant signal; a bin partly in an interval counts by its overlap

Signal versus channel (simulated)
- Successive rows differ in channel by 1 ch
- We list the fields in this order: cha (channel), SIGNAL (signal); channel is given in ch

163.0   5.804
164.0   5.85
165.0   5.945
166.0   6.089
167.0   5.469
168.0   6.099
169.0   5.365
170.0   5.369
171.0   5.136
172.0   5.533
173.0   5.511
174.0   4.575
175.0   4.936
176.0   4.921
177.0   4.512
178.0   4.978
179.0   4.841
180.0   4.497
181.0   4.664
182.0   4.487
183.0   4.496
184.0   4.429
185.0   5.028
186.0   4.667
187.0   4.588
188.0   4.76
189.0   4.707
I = 5.533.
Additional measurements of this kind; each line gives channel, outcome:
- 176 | 4.921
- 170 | 5.369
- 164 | 5.85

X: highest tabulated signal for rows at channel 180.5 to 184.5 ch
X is 4.664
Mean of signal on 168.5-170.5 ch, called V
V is 5.37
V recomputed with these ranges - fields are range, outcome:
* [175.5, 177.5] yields 4.72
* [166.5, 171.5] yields 5.49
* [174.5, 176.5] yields 4.93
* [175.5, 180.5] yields 4.75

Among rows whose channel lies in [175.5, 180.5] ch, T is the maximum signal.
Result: 4.978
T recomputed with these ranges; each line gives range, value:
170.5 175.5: 5.533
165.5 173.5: 6.099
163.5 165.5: 5.945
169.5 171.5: 5.369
